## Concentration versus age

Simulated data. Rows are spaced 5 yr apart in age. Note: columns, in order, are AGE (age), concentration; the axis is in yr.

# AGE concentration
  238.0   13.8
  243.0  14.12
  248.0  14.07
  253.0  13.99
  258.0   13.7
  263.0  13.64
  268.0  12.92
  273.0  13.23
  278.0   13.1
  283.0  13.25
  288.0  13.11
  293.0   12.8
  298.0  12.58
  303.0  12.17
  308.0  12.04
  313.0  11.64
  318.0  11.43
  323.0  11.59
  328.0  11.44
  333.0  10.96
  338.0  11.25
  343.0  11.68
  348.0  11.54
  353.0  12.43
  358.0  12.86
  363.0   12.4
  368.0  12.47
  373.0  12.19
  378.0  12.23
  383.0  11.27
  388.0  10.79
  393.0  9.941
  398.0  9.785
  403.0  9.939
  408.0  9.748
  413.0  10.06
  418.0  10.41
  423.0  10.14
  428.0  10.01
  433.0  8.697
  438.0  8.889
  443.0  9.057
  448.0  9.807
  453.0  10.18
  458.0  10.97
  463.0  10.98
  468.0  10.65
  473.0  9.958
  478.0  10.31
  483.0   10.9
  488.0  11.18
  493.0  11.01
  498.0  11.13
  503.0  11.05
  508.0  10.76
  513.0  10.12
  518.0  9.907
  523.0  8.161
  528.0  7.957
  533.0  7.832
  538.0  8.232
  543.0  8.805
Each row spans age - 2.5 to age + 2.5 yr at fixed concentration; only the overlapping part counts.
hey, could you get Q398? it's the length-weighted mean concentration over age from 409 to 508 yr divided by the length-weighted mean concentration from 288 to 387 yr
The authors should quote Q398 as 0.9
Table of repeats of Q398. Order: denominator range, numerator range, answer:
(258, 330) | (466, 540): 0.79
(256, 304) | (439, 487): 0.79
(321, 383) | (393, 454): 0.82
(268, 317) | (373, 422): 0.83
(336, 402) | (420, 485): 0.87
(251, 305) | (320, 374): 0.90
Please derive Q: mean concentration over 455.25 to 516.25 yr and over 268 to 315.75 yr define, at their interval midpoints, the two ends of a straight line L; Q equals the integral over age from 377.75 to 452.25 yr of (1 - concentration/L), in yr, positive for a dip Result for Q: 9.50 yr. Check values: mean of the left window 12.7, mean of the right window 10.7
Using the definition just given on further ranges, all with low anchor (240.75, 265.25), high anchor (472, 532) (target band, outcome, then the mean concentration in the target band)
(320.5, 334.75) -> 1.6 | 11.3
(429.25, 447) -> 3.3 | 9.04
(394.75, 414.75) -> 3.0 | 9.88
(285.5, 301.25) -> 0.6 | 12.8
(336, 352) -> 1.2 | 11.6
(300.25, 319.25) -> 1.7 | 11.9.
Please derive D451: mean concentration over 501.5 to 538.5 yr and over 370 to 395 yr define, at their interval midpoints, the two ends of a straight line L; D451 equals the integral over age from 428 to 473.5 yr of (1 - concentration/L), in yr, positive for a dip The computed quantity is 1.7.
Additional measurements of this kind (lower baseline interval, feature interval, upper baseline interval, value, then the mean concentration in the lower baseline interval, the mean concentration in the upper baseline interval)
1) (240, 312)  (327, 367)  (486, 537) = 1.0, 13.2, 9.85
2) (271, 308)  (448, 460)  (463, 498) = 0.7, 12.8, 10.7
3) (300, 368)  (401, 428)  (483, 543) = 2.1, 11.8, 9.77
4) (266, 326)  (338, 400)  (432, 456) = -3.8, 12.5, 9.4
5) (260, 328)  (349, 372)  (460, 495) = -1.1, 12.5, 10.7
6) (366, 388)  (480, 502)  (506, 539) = -3.2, 11.9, 9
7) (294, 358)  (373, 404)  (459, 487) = 1.3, 11.8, 10.6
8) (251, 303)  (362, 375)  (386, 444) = -1.7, 13.2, 9.8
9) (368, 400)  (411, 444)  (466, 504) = 4.1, 11.2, 10.8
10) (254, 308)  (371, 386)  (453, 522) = 0.1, 13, 10.6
